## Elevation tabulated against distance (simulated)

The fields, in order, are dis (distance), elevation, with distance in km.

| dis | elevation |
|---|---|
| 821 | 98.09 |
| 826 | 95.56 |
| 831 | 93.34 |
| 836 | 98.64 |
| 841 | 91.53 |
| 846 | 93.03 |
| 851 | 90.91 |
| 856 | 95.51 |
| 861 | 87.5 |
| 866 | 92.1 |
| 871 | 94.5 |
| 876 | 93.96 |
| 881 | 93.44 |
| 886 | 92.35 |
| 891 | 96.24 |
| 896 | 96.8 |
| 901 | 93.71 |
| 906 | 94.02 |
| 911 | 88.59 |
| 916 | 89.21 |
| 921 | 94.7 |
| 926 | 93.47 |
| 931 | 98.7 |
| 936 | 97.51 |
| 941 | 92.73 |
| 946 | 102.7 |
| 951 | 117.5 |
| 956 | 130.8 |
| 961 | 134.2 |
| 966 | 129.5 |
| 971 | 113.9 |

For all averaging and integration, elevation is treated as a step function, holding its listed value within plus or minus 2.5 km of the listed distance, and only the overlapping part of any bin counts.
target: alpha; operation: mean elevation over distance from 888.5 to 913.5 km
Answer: 93.9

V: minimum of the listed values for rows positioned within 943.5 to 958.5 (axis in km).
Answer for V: 102.7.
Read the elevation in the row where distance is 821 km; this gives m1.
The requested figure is 98.09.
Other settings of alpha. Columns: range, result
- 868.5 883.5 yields 94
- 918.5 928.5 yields 94.1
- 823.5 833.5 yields 94.5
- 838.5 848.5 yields 92.3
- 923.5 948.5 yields 97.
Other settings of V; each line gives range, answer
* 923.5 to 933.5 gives 93.47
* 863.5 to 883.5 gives 92.1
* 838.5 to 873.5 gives 87.5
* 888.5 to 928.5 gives 88.59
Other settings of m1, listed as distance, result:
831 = 93.34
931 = 98.7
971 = 113.9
